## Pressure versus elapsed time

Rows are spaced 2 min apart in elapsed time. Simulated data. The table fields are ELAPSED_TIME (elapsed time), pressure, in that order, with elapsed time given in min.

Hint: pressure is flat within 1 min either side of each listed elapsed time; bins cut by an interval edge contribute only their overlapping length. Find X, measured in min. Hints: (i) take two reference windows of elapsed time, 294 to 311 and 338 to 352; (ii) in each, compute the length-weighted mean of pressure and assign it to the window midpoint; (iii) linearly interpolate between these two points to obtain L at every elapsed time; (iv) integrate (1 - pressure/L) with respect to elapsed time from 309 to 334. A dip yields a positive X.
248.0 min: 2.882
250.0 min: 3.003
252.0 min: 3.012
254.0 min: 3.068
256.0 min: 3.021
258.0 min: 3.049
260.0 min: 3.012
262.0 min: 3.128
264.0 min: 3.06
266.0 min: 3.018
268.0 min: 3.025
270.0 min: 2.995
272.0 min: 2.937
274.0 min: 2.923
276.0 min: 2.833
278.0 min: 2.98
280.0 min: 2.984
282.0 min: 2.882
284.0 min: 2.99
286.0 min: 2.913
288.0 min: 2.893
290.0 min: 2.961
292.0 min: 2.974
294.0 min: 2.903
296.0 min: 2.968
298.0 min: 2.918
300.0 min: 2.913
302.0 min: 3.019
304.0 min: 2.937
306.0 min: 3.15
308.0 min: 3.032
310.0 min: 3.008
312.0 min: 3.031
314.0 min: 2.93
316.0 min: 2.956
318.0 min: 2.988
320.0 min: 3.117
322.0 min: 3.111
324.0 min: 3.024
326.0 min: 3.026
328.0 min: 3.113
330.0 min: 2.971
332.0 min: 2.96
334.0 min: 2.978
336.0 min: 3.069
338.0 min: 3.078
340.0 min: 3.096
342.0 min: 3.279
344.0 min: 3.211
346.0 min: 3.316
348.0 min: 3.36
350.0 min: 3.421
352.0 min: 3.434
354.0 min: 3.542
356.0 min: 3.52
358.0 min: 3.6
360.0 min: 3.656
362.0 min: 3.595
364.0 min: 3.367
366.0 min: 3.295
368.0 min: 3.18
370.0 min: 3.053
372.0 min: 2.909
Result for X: 0.8 min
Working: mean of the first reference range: 2.99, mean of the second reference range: 3.28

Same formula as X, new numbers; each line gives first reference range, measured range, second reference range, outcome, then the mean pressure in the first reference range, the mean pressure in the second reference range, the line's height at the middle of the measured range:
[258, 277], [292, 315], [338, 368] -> 1.3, 3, 3.39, 3.16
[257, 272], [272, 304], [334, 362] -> 1.9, 3.03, 3.35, 3.12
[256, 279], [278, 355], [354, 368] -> 4.5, 3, 3.48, 3.25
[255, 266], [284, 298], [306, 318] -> 0.4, 3.05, 3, 3.02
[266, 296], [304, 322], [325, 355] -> 0.3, 2.95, 3.19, 3.08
